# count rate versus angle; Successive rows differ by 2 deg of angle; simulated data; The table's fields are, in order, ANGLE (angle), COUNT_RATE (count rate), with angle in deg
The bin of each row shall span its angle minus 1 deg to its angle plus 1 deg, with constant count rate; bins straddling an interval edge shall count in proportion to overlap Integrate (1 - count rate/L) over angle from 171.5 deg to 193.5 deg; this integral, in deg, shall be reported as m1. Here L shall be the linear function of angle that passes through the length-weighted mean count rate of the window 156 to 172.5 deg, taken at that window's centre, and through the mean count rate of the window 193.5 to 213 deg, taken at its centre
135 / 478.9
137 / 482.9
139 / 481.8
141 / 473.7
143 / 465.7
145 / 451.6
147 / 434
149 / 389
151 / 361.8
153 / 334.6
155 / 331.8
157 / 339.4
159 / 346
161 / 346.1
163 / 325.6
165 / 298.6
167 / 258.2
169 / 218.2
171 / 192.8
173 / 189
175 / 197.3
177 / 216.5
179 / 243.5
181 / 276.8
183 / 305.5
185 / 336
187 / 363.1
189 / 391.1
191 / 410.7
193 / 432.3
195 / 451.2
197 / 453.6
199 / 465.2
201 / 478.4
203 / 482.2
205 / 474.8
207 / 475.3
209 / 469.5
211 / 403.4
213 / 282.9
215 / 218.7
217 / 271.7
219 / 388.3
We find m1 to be 4.14 deg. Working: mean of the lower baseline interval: 288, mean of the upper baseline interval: 452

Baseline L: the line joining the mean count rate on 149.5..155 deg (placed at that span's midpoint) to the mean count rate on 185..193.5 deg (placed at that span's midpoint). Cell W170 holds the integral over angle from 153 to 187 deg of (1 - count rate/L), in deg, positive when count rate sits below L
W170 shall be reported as 8.0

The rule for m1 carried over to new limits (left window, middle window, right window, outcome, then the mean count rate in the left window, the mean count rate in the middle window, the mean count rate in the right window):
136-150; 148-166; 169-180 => 0.1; 454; 341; 209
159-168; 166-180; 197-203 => 5.4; 311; 216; 470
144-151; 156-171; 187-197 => 4.3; 416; 297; 419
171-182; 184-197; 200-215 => -3.7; 222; 402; 423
